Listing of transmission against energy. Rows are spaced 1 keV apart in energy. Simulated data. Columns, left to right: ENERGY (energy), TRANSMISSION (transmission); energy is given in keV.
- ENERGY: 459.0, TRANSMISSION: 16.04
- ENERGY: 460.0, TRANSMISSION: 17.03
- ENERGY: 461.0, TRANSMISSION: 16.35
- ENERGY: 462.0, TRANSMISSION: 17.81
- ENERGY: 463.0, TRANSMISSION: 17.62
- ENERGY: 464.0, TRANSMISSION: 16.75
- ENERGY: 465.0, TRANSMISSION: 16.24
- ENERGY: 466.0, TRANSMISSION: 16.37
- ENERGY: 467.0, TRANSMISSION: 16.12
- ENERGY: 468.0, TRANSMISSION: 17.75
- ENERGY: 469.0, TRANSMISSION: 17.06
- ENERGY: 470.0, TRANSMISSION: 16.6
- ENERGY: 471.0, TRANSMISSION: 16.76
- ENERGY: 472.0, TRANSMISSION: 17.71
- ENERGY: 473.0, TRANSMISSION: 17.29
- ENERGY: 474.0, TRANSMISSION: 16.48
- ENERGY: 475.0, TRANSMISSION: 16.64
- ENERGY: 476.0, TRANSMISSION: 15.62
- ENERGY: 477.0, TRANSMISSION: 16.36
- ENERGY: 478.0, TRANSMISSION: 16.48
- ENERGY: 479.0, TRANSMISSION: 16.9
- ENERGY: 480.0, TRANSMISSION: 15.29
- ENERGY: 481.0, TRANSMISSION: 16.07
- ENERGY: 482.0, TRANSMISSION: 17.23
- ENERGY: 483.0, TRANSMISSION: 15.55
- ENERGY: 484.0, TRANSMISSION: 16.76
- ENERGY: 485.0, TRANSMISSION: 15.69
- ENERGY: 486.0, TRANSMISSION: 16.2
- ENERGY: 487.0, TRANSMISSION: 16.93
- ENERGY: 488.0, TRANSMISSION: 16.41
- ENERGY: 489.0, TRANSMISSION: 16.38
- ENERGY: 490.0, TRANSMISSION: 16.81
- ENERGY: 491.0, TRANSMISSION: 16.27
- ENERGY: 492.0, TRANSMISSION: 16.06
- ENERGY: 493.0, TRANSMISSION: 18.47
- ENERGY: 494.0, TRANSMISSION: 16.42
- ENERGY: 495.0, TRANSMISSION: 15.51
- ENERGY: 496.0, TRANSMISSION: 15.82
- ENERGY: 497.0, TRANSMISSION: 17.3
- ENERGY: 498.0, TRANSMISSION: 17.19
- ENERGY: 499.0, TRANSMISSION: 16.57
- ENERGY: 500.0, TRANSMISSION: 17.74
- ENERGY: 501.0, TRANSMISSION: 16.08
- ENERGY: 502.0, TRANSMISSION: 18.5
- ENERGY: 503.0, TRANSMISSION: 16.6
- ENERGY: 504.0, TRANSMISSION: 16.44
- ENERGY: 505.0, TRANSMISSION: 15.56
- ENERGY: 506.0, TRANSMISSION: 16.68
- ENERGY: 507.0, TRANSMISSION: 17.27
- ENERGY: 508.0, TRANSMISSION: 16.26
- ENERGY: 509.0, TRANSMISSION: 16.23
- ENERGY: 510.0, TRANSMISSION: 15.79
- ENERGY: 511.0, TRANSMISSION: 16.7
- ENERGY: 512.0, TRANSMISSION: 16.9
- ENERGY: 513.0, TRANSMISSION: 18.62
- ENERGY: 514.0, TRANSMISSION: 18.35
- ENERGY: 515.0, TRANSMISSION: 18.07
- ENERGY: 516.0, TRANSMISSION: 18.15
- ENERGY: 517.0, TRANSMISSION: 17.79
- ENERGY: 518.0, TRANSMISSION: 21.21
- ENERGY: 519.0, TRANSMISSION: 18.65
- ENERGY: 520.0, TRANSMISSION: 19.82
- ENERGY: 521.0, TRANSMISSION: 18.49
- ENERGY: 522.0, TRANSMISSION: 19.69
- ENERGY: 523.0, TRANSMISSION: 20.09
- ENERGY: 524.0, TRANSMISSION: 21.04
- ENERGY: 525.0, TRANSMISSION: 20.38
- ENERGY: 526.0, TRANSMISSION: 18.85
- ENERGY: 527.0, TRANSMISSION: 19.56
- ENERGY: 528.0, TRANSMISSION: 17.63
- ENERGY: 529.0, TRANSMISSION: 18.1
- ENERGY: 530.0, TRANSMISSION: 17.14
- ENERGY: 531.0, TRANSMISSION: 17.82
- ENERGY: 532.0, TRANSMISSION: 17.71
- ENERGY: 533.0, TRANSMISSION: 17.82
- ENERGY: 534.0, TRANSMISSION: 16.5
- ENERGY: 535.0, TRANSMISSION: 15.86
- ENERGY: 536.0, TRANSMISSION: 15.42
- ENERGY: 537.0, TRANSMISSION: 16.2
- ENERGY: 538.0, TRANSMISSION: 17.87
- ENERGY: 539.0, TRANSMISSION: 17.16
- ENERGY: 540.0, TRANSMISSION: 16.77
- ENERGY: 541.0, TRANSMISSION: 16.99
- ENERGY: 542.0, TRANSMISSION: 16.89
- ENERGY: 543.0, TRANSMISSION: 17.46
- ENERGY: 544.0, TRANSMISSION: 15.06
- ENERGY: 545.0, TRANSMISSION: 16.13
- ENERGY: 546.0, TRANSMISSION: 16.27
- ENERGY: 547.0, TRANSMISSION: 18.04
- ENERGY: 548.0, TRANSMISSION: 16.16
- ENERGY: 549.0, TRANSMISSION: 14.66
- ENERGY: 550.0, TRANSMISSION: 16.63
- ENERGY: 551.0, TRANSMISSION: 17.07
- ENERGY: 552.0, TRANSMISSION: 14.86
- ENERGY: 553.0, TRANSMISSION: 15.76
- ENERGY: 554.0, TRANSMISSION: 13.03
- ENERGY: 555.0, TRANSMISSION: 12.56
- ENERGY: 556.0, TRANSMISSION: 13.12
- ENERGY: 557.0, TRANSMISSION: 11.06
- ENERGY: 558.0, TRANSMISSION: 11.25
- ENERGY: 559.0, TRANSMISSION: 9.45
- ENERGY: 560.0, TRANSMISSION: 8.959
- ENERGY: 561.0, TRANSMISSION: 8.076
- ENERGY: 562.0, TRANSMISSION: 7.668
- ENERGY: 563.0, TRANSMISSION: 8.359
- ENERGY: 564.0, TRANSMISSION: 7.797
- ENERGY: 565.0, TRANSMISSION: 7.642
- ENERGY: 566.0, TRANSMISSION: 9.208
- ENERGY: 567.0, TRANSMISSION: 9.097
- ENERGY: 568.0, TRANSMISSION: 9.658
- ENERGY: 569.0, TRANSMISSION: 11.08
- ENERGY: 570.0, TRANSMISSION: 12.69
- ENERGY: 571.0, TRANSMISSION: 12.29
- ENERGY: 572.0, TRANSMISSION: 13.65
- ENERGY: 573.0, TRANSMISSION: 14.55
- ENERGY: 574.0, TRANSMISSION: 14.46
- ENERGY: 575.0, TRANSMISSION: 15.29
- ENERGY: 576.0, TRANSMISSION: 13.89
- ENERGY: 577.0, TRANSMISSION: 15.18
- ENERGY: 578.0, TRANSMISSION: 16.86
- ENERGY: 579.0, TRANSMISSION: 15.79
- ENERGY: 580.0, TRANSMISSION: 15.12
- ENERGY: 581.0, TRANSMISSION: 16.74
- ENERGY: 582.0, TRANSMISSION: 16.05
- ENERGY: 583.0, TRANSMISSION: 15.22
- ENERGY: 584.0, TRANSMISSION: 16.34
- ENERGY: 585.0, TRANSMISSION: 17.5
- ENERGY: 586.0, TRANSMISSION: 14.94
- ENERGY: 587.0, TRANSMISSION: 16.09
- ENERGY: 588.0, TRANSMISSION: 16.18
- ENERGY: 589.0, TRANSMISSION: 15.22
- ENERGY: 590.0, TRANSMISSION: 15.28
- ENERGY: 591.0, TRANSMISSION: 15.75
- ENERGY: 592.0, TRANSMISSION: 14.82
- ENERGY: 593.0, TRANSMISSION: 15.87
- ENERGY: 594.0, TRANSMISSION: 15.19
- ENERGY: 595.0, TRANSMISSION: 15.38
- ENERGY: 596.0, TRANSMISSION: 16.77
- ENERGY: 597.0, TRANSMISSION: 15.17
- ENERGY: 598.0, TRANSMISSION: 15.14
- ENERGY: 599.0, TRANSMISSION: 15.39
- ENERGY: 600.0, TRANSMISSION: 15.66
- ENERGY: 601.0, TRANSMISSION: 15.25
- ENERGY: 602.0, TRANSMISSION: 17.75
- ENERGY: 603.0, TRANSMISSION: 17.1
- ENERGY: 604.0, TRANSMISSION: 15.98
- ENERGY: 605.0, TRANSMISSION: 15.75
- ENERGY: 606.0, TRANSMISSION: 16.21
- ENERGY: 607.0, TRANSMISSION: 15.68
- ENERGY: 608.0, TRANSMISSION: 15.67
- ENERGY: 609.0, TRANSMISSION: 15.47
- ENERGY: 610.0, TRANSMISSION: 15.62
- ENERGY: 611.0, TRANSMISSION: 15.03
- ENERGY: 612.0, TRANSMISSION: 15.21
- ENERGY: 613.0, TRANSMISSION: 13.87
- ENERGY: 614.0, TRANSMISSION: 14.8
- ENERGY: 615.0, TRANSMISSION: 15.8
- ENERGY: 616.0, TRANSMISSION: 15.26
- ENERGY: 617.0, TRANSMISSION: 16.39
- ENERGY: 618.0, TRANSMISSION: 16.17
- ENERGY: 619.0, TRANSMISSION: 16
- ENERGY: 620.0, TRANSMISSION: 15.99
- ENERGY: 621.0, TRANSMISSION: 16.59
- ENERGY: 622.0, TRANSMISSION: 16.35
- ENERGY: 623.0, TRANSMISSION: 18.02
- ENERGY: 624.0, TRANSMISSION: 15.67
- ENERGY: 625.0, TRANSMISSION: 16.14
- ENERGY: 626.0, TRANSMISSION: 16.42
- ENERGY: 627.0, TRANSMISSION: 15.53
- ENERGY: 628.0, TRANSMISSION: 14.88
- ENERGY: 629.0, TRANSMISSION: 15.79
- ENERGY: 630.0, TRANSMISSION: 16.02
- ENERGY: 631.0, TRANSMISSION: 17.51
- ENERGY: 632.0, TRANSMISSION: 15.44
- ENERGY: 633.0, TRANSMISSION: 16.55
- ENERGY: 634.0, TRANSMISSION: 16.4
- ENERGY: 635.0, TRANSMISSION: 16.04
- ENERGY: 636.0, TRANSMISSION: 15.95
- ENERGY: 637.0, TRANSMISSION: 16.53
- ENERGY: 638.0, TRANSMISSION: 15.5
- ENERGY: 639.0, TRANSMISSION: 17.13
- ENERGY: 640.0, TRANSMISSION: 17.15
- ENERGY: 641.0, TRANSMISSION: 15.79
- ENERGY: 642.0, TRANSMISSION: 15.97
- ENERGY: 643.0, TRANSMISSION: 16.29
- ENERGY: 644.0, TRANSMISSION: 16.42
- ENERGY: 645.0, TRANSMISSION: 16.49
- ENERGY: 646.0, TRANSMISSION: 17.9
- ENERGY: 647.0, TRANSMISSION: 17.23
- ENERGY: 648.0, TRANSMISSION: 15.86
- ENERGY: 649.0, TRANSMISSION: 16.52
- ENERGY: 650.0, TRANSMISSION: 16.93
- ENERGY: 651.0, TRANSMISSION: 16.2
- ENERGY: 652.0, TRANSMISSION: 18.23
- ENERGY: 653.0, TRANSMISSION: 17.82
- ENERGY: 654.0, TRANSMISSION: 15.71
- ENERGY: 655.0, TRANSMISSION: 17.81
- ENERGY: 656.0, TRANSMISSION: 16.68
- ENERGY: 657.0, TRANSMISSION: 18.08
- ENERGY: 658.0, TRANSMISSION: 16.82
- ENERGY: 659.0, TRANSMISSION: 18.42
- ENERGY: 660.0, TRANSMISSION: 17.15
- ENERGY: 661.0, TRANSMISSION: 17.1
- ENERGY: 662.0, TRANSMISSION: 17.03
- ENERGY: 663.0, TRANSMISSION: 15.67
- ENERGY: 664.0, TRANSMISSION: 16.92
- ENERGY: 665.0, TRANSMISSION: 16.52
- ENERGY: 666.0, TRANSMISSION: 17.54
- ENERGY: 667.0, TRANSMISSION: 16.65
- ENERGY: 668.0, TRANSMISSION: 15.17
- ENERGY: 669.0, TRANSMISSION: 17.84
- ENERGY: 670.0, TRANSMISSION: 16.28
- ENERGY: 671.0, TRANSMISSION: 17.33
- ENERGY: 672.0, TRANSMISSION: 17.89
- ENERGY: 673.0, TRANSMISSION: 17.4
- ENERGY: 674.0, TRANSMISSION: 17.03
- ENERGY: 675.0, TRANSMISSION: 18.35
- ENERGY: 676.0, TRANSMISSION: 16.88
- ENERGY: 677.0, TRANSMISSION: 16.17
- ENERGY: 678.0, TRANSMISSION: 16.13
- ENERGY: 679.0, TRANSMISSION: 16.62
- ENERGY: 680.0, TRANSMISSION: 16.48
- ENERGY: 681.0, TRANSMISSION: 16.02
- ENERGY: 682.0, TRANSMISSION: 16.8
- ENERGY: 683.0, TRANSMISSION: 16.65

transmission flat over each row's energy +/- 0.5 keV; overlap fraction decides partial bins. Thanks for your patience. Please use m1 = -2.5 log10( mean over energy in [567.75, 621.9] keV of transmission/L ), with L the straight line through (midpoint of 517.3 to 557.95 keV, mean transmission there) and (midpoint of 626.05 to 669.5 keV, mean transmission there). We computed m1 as 0.10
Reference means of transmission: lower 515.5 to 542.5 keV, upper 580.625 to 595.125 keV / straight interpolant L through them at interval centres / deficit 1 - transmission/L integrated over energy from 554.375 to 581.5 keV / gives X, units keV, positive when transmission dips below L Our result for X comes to 7.6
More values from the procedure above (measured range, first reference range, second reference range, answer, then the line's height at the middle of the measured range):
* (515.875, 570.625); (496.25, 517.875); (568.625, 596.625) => 3.6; 16.2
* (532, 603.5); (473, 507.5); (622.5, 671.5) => 9.0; 16.6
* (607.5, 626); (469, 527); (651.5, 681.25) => 1.4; 17.1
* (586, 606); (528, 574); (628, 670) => -0.7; 15.2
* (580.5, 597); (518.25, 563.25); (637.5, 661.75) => 0.5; 16.4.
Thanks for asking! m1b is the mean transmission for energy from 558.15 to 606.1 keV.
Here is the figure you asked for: 13.9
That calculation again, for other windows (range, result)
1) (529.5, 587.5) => 14.3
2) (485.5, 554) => 17.2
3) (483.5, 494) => 16.6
